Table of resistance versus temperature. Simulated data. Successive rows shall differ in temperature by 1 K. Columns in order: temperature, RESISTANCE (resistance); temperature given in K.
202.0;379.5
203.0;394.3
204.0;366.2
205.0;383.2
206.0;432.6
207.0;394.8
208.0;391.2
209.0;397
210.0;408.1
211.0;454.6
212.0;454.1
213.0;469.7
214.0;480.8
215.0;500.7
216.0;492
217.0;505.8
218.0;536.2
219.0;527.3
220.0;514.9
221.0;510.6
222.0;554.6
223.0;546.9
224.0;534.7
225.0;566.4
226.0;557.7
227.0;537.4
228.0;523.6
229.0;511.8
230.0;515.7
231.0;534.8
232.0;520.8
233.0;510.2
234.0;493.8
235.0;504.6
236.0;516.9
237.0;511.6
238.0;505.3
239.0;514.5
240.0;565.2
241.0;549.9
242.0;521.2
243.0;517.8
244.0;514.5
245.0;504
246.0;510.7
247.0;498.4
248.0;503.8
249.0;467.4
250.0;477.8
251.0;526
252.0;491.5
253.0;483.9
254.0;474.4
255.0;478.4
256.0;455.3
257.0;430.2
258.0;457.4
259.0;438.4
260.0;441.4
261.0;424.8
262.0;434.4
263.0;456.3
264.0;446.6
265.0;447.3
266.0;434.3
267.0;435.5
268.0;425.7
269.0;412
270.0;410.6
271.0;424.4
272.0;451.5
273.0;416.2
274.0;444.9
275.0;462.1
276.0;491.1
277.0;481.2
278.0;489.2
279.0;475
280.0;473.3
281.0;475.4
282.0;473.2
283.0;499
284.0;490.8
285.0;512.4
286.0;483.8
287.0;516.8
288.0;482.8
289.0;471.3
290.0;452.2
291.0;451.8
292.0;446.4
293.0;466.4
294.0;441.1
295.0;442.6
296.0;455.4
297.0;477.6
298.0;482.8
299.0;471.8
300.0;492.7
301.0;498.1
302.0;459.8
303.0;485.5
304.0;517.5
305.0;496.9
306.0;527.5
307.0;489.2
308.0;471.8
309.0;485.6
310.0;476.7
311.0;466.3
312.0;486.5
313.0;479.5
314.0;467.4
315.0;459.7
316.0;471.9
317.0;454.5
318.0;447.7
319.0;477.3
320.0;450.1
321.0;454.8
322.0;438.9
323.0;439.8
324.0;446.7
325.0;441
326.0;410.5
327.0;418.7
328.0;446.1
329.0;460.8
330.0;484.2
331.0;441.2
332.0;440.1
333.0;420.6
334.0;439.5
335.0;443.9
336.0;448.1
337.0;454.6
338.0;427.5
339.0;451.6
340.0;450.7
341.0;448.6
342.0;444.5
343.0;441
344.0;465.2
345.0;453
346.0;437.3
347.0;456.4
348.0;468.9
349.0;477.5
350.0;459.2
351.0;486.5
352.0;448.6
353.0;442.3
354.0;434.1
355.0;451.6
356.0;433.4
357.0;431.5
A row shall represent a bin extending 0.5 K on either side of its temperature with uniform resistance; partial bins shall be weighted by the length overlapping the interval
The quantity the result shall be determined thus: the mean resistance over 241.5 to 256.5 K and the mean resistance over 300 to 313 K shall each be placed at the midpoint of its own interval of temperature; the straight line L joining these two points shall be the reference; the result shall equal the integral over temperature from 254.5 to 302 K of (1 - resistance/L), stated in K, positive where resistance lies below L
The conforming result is 3.04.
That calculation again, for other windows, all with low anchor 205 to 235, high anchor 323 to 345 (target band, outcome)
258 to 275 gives 1.4 K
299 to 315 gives -1.0 K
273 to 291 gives -0.4 K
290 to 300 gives 0.0 K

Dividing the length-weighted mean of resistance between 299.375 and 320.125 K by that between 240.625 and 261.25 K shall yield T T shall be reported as 0.99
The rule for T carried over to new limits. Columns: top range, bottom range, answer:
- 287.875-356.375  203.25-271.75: 0.96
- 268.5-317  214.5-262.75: 0.94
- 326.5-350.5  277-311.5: 0.94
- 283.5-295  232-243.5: 0.91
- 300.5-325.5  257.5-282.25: 1.05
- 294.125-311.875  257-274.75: 1.11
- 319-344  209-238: 0.87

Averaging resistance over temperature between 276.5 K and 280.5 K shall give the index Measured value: 480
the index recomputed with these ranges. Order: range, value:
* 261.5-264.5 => 446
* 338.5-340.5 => 451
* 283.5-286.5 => 496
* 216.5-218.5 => 521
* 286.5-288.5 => 500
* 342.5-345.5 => 453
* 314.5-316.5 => 466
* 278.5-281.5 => 475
